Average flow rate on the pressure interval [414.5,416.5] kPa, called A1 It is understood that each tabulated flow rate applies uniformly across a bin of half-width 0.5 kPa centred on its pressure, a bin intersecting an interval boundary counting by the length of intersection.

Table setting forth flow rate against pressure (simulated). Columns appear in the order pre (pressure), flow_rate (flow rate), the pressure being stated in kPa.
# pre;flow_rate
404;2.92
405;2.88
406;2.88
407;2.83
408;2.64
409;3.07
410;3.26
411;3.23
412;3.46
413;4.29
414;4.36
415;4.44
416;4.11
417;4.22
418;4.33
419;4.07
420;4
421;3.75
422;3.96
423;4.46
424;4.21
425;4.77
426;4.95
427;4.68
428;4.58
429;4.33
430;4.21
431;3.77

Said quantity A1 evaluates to 4.28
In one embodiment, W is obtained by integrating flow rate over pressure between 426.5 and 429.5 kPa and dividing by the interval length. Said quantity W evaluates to 4.53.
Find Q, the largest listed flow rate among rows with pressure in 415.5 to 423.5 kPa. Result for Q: 4.46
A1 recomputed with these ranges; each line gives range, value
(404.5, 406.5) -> 2.88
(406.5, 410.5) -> 2.95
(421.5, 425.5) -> 4.35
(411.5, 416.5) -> 4.13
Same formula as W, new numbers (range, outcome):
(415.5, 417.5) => 4.17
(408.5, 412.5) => 3.25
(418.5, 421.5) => 3.94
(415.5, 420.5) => 4.15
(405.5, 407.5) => 2.85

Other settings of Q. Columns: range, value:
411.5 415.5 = 4.44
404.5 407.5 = 2.88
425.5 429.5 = 4.95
